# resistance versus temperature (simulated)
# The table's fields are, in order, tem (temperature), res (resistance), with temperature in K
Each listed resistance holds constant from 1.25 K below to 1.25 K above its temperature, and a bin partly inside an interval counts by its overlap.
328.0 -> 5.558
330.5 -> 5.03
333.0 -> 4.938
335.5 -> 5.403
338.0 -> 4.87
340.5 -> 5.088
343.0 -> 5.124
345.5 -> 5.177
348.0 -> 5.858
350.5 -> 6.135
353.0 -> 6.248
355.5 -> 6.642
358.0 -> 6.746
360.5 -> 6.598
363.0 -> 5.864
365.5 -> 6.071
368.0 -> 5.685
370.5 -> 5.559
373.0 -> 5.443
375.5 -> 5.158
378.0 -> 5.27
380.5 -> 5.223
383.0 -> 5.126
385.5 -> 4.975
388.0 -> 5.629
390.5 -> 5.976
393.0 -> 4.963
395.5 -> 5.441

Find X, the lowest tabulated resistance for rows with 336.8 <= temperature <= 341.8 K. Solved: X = 4.87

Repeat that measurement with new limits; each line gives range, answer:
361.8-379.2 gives 5.158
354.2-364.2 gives 5.864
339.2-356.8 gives 5.088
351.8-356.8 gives 6.248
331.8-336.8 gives 4.938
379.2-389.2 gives 4.975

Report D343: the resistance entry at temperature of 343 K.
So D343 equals 5.124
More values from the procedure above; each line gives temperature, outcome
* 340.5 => 5.088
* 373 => 5.443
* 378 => 5.27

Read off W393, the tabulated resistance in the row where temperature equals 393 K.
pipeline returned 4.963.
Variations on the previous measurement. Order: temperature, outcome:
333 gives 4.938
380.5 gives 5.223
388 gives 5.629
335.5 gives 5.403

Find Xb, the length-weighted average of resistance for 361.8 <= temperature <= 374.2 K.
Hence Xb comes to 5.72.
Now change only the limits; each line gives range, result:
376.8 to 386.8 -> 5.15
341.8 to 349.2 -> 5.38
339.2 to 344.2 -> 5.1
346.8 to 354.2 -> 6.08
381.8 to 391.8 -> 5.43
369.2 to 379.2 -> 5.36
